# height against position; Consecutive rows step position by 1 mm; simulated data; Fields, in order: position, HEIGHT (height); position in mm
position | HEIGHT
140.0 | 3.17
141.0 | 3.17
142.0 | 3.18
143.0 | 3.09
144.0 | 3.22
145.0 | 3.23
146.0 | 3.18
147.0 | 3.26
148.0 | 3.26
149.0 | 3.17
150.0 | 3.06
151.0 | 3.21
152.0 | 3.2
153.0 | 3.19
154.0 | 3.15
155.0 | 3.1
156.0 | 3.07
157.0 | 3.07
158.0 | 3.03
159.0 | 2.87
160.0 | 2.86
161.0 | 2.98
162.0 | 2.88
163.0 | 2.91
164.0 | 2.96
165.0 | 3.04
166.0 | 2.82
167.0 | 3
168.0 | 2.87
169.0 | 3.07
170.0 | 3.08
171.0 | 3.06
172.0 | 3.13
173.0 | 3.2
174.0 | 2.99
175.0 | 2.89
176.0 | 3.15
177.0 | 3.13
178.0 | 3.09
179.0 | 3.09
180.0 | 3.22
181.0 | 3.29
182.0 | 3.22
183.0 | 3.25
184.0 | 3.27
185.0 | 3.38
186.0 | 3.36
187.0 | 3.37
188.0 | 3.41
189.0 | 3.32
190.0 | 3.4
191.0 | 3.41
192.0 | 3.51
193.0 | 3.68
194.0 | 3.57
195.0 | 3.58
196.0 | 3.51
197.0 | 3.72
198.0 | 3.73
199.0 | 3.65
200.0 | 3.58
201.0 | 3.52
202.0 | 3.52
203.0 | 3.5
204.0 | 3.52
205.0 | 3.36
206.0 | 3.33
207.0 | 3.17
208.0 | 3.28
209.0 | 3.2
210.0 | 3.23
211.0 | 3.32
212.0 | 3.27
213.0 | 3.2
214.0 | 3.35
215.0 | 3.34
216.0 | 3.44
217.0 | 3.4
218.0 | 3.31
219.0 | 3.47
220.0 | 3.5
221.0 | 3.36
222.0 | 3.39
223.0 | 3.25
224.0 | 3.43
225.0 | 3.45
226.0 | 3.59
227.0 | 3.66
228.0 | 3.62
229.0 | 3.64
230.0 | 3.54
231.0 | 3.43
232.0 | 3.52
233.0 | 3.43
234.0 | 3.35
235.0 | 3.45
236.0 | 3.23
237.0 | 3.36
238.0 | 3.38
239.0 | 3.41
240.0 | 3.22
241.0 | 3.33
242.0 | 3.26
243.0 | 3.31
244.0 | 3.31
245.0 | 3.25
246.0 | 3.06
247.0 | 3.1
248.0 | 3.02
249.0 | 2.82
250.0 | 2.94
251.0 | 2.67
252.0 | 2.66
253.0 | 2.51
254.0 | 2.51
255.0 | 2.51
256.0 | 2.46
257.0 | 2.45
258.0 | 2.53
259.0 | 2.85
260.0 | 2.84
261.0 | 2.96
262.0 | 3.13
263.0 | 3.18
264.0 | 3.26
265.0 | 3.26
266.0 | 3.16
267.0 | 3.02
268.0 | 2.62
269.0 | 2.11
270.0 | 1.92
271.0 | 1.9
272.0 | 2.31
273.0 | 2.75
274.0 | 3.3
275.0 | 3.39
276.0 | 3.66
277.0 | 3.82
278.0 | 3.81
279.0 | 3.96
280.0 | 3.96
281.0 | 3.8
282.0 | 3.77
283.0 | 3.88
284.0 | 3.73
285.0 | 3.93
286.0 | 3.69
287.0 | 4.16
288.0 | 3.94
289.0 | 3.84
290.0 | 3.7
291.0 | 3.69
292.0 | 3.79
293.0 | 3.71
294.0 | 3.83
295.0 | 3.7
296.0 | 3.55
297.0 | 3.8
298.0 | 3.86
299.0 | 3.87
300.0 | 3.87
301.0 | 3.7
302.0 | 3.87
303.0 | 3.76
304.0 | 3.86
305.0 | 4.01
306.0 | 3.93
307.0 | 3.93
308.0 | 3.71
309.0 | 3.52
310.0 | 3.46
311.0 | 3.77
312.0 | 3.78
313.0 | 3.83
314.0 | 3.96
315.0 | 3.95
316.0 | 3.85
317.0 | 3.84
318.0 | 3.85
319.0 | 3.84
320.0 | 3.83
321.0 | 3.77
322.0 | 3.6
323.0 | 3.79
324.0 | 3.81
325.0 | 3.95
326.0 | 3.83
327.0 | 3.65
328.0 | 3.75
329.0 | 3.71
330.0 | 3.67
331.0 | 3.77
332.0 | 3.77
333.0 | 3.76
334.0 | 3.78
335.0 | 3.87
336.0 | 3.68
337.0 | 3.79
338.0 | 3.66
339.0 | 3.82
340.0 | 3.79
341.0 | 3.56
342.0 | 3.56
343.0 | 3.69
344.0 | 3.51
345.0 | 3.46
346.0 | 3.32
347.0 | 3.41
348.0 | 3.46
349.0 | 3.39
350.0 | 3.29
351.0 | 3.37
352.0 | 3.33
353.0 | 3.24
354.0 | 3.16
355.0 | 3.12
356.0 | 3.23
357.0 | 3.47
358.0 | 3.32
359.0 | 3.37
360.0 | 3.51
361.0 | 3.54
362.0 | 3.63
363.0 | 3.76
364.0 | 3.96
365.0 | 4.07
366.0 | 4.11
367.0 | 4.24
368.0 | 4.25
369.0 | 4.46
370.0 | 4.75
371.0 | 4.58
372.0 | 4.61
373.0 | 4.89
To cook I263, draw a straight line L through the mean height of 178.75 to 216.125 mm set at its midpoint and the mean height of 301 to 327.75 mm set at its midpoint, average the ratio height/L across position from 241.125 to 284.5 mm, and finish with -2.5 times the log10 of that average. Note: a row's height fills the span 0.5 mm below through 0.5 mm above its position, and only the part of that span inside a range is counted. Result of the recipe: 0.19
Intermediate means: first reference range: 3.4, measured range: 3.04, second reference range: 3.8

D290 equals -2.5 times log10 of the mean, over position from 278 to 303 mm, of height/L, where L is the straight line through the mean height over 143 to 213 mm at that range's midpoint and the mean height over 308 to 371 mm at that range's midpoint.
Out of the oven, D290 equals -0.07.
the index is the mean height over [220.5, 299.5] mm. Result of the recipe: 3.29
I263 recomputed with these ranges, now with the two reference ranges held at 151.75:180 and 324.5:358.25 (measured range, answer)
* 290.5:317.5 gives -0.10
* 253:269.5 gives 0.19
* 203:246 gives -0.05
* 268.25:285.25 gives 0.03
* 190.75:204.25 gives -0.14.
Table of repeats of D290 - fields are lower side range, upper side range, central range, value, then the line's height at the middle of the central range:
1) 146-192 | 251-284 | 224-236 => -0.147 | 3.06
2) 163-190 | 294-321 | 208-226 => -0.002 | 3.35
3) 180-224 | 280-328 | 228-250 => 0.077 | 3.55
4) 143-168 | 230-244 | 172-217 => -0.046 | 3.21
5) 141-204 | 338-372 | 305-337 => -0.058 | 3.59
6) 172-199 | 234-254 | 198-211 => -0.049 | 3.26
